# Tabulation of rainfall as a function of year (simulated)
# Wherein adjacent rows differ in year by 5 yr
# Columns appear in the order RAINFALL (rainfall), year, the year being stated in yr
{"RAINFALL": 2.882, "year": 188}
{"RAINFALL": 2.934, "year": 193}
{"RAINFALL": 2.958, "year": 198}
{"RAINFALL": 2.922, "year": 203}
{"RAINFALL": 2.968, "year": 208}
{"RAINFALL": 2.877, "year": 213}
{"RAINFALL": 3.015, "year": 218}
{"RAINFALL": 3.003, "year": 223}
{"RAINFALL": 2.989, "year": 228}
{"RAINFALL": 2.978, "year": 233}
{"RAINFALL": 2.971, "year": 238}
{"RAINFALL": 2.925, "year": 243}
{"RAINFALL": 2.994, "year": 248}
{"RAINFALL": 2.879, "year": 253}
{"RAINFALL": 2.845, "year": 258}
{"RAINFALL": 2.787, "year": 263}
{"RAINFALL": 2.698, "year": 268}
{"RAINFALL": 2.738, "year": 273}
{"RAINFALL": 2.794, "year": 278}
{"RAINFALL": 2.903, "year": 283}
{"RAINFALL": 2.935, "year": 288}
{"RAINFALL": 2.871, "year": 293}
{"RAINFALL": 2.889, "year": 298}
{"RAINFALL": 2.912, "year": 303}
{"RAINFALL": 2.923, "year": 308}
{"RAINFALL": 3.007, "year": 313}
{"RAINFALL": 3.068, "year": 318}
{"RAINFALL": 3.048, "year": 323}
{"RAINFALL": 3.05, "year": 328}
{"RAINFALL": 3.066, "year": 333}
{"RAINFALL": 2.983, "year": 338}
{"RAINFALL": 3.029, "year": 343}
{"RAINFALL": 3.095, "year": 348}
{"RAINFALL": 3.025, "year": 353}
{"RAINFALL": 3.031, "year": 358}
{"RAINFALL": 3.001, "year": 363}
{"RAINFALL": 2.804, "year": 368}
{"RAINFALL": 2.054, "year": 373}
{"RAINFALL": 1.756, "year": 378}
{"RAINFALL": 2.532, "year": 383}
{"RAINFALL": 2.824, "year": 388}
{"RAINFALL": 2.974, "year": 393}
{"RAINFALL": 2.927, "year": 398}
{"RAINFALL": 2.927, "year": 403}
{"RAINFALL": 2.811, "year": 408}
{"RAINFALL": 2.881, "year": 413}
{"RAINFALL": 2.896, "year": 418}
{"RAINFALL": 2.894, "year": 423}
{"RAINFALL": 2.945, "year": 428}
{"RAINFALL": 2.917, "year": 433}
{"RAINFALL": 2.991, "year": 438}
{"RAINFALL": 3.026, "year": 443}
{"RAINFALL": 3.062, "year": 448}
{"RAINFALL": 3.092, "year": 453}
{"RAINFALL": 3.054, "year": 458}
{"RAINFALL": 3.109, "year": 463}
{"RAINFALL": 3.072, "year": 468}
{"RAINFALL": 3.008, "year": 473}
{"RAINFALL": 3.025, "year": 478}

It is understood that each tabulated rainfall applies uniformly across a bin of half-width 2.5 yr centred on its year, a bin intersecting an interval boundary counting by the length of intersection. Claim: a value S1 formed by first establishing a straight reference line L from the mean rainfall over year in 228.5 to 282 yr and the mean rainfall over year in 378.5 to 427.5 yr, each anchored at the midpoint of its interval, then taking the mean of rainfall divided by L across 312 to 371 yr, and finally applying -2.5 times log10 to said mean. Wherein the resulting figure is -0.065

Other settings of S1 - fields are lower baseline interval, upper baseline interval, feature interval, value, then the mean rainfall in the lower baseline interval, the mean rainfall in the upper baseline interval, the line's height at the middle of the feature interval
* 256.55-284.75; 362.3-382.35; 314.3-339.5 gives -0.19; 2.79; 2.36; 2.55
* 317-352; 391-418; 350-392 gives 0.13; 3.05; 2.9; 2.97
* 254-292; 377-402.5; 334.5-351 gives -0.11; 2.82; 2.68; 2.73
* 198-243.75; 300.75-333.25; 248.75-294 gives 0.06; 2.96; 3.01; 2.99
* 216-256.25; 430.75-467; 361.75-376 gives 0.18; 2.97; 3.04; 3.01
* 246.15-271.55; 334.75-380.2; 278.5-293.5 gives -0.03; 2.83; 2.76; 2.81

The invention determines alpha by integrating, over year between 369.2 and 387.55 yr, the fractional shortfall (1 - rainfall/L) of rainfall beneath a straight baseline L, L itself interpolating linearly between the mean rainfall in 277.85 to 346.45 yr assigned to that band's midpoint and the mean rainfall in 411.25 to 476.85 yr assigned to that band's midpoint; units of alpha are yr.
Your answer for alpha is 4.56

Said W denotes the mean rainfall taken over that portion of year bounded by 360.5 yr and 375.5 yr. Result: 2.62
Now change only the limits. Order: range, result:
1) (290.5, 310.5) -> 2.9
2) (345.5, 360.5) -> 3.05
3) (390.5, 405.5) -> 2.94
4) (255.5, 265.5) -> 2.82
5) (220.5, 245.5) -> 2.97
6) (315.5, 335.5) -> 3.06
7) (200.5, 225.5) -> 2.96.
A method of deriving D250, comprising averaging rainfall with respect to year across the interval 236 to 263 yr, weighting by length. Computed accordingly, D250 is 2.91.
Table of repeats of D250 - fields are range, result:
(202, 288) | 2.9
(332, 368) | 3.02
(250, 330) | 2.9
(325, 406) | 2.82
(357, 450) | 2.8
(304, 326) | 3.01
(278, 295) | 2.89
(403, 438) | 2.9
